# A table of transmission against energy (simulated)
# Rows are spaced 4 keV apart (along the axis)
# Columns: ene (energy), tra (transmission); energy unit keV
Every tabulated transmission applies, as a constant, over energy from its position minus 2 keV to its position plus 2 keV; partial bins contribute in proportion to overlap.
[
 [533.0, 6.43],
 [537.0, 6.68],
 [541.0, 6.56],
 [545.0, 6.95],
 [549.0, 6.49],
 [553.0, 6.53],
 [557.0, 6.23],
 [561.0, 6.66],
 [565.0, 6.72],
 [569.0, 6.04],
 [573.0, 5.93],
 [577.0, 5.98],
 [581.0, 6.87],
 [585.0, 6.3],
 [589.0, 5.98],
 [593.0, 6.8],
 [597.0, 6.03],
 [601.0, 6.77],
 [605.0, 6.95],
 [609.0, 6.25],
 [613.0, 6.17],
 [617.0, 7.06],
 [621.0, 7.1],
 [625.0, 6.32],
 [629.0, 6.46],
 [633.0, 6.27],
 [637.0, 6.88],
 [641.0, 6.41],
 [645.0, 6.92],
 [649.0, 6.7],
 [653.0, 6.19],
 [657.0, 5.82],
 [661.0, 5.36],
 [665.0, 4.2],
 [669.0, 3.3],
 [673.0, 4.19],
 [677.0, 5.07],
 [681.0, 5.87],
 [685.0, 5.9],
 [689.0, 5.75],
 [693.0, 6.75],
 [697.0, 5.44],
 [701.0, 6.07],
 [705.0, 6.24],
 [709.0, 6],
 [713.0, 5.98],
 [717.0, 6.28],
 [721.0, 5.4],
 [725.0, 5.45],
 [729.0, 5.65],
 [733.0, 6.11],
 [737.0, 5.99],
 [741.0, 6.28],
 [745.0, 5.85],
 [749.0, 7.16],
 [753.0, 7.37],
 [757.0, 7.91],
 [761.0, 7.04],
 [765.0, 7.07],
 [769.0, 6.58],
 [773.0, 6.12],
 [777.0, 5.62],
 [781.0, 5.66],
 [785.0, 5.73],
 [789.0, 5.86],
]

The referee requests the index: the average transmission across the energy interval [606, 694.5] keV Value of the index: 5.96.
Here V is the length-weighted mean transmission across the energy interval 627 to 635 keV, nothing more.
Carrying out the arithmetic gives 6.37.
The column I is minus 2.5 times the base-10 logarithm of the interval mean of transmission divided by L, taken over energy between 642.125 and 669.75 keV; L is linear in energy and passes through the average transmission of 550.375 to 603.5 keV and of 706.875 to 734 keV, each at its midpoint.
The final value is 0.08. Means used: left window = 6.38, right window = 5.83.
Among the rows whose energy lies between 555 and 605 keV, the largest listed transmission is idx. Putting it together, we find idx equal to 6.95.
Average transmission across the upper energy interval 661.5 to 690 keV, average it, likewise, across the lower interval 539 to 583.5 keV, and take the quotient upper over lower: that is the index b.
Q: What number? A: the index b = 0.8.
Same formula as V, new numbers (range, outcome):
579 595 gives 6.49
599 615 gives 6.54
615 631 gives 6.74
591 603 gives 6.53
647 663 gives 6.02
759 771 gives 6.9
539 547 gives 6.75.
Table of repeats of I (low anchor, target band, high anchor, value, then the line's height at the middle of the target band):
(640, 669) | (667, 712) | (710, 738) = 0.053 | 5.79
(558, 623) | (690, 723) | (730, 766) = 0.109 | 6.65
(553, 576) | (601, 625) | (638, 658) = -0.046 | 6.4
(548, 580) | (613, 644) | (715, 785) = -0.050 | 6.33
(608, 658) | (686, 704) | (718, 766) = 0.079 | 6.47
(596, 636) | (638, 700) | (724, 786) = 0.156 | 6.49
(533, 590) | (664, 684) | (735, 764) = 0.399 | 6.66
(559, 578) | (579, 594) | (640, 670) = -0.054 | 6.15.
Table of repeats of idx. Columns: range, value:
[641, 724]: 6.92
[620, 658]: 7.1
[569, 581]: 6.87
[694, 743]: 6.28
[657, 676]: 5.82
